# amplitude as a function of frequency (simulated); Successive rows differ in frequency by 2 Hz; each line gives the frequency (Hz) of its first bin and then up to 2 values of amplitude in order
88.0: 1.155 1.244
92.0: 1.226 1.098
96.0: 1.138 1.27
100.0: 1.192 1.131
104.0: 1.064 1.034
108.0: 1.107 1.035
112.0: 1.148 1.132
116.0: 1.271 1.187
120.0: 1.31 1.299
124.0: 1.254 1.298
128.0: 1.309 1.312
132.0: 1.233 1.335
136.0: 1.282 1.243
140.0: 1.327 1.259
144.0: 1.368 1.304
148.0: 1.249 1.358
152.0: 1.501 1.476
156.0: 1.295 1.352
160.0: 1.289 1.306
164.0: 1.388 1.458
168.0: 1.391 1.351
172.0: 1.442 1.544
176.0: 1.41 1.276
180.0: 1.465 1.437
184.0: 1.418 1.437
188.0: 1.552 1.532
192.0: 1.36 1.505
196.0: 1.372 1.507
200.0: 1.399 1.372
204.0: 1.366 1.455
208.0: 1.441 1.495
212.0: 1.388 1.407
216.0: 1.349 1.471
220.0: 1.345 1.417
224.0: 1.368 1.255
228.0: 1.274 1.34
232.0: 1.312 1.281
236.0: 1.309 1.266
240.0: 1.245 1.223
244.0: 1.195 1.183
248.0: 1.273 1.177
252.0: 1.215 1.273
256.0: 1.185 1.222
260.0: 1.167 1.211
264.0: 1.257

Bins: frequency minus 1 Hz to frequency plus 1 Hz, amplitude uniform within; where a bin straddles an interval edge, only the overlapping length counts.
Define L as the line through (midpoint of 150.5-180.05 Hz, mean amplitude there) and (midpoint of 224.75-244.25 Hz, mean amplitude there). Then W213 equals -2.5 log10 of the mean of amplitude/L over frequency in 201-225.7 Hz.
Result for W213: -0.07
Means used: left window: 1.39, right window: 1.27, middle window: 1.4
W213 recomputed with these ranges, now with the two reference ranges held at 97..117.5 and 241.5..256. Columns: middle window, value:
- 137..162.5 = -0.15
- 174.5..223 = -0.20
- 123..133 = -0.12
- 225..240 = -0.07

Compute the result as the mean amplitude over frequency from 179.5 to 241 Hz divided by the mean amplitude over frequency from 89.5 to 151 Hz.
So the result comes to 1.13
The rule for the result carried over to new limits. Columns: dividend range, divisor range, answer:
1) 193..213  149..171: 1.04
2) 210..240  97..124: 1.15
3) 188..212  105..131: 1.19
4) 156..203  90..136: 1.18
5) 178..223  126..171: 1.07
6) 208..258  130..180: 0.96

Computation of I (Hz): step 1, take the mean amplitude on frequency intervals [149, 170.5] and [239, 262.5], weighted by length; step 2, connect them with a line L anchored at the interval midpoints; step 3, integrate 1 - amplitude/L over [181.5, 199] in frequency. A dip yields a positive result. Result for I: -1.8 Hz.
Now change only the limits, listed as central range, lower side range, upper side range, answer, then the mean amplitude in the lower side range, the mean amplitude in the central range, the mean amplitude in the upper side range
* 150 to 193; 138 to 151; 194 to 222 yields -1.89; 1.31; 1.41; 1.42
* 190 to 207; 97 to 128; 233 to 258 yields -2.88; 1.19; 1.42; 1.23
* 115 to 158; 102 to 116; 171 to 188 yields -2.70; 1.1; 1.31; 1.44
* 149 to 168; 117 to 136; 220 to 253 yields -1.51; 1.28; 1.38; 1.27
